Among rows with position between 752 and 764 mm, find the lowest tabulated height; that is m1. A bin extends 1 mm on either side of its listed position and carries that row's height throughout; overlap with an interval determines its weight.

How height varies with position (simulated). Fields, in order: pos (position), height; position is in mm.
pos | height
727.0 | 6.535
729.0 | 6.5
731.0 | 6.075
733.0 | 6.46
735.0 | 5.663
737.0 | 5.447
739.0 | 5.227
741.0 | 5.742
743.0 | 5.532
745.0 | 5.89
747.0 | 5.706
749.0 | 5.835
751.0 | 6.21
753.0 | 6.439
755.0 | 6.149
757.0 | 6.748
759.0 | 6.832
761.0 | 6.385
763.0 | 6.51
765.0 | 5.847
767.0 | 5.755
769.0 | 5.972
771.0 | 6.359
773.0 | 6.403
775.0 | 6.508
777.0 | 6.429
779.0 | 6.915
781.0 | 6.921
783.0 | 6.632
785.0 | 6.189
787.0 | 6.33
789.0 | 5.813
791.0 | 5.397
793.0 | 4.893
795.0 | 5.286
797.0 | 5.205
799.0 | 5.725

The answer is 6.149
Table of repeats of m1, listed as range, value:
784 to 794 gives 4.893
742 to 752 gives 5.532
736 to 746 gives 5.227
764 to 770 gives 5.755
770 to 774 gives 6.359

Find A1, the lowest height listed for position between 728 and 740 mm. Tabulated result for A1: 5.227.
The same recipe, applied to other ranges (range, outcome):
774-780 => 6.429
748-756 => 5.835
